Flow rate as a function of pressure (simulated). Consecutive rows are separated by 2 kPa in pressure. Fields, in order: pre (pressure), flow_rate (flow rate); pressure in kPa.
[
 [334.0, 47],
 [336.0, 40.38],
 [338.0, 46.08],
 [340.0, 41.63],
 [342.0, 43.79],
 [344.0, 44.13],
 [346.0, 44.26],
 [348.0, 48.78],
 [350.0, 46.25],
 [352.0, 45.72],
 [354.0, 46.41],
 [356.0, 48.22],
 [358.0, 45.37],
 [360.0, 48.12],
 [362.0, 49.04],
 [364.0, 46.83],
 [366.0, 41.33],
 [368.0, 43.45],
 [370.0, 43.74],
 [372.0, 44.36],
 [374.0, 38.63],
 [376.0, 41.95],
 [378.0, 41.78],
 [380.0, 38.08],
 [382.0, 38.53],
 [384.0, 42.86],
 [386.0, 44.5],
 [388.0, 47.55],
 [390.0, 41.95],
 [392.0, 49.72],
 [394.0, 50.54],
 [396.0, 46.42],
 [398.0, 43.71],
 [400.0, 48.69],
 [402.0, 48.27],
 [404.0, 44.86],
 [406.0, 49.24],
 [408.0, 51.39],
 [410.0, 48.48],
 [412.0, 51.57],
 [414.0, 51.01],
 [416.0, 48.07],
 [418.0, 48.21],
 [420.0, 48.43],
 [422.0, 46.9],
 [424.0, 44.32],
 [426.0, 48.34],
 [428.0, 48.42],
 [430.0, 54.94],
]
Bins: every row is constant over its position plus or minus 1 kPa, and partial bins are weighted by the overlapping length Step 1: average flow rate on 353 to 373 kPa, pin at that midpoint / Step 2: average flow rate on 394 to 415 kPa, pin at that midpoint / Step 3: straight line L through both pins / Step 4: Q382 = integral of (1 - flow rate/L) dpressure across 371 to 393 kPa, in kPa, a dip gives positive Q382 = 2.0 kPa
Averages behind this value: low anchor 45.7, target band 42.7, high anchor 48.5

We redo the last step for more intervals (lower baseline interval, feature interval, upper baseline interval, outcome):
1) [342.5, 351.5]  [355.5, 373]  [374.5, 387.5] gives -0.8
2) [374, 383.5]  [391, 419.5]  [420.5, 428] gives -2.9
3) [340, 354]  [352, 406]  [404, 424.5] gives 2.3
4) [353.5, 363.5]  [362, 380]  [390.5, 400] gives 1.7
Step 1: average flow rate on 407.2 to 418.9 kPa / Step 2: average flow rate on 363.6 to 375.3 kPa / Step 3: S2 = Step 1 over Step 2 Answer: 1.16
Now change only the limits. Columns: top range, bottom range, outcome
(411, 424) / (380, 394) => 1.10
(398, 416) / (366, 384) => 1.18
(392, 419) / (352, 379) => 1.09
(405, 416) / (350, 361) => 1.07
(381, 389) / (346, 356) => 0.93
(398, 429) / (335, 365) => 1.06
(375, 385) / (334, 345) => 0.93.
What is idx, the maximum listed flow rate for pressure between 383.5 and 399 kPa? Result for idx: 50.54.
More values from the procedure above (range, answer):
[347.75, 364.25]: 49.04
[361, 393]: 49.72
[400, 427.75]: 51.57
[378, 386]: 44.5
